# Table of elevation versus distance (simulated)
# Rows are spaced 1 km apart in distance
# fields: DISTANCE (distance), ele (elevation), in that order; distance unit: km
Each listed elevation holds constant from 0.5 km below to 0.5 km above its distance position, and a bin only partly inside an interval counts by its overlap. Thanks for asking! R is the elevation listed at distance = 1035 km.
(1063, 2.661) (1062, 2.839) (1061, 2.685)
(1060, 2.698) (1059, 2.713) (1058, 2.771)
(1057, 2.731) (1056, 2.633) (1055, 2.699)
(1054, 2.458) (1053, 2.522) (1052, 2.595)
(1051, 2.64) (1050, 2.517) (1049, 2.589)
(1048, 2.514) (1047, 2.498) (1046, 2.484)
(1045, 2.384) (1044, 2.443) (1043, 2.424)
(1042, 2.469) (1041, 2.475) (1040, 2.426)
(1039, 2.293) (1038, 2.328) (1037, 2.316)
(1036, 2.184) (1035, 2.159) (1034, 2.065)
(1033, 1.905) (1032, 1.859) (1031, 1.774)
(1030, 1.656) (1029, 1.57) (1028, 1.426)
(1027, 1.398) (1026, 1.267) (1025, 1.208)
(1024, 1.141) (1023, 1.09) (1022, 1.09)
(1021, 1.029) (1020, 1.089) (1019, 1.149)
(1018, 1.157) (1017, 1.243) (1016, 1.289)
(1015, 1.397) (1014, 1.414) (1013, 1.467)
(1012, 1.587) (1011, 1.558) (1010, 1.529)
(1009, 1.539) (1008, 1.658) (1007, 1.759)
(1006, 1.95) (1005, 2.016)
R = 2.159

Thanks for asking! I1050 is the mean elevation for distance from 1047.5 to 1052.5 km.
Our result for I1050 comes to 2.57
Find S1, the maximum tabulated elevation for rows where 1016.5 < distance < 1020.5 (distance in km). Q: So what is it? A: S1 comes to 1.243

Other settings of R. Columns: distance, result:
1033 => 1.905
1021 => 1.029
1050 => 2.517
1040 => 2.426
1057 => 2.731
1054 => 2.458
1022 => 1.09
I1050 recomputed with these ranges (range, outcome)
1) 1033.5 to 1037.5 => 2.18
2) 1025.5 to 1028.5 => 1.36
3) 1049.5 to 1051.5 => 2.58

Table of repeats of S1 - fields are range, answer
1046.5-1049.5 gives 2.589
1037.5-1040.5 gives 2.426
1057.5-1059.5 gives 2.771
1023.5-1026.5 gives 1.267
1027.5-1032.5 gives 1.859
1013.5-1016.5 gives 1.414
